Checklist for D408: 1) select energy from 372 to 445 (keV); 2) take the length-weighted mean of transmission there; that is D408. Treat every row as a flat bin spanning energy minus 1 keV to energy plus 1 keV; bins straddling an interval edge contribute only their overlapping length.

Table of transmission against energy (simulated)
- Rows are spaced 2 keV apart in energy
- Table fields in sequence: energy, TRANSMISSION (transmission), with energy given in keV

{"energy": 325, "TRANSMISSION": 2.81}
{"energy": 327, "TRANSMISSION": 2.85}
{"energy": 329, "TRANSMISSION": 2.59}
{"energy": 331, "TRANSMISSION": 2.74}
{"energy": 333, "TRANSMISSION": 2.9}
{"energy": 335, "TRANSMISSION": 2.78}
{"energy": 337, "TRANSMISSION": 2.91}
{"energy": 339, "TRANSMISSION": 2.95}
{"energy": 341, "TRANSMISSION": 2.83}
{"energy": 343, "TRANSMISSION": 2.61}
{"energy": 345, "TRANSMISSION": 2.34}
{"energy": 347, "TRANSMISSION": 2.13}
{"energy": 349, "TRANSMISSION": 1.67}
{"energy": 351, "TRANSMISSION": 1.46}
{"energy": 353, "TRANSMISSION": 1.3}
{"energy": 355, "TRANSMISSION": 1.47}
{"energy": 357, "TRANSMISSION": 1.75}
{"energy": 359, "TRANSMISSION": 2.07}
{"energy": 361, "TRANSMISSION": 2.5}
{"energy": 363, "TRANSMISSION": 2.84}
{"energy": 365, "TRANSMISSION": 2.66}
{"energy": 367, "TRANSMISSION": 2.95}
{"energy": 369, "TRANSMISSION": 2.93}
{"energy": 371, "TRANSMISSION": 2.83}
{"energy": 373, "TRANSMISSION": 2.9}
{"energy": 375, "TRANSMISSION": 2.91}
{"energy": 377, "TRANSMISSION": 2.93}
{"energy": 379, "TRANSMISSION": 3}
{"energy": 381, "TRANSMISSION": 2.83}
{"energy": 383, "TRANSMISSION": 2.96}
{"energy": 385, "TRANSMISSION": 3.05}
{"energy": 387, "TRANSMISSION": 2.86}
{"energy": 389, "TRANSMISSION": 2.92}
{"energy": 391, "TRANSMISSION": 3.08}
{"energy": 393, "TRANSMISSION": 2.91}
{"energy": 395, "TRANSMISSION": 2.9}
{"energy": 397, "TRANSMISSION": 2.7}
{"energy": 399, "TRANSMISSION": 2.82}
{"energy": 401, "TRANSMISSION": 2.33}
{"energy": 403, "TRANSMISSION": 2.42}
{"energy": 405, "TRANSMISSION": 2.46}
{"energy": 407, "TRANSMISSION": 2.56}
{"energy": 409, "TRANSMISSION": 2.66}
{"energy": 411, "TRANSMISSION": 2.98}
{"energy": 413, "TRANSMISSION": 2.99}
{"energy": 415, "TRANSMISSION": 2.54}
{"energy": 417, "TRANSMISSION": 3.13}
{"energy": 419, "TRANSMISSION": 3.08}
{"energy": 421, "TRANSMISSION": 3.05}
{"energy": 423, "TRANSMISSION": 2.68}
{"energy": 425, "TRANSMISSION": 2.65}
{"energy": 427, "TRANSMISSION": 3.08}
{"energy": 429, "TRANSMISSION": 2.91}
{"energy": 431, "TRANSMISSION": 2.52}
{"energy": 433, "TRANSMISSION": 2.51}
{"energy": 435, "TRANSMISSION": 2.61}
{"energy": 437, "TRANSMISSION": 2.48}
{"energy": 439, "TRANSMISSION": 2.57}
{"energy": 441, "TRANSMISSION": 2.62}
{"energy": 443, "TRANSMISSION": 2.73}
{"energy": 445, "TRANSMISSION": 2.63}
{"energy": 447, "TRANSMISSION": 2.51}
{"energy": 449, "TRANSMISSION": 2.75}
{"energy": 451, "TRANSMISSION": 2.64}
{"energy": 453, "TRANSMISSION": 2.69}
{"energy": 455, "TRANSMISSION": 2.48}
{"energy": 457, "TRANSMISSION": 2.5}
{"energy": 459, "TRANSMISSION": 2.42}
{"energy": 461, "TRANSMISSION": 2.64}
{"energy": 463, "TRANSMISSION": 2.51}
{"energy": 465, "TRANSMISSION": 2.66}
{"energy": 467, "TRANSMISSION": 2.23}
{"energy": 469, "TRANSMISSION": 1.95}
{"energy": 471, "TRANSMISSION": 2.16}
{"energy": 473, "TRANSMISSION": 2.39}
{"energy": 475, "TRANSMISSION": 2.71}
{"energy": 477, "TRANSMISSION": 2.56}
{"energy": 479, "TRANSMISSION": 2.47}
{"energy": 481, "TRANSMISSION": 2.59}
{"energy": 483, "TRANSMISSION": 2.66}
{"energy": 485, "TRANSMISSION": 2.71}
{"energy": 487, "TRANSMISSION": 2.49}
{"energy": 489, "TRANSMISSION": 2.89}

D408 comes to 2.78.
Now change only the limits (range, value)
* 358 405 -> 2.79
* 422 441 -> 2.67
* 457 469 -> 2.45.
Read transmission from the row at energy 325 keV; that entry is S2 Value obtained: 2.81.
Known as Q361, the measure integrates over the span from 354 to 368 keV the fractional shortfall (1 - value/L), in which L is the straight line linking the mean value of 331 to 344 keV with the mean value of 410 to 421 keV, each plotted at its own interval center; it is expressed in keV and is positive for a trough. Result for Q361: 2.7 keV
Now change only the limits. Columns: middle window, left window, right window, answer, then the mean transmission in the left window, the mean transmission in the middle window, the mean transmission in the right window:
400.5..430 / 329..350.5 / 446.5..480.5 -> -3.0 keV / 2.56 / 2.78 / 2.49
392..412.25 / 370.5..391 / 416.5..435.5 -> 1.4 keV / 2.93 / 2.68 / 2.82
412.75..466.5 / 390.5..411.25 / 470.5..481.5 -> -1.9 keV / 2.69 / 2.68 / 2.49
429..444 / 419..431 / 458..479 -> 0.8 keV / 2.86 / 2.6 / 2.43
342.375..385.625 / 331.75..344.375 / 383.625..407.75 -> 5.2 keV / 2.81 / 2.45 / 2.76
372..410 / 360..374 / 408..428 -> 0.5 keV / 2.8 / 2.8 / 2.88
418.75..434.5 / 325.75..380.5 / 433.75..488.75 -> -1.6 keV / 2.52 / 2.79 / 2.54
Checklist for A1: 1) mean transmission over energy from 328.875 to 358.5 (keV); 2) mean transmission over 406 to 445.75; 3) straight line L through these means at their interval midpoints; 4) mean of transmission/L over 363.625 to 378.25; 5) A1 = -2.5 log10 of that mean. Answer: -0.18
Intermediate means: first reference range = 2.28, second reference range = 2.75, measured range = 2.87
